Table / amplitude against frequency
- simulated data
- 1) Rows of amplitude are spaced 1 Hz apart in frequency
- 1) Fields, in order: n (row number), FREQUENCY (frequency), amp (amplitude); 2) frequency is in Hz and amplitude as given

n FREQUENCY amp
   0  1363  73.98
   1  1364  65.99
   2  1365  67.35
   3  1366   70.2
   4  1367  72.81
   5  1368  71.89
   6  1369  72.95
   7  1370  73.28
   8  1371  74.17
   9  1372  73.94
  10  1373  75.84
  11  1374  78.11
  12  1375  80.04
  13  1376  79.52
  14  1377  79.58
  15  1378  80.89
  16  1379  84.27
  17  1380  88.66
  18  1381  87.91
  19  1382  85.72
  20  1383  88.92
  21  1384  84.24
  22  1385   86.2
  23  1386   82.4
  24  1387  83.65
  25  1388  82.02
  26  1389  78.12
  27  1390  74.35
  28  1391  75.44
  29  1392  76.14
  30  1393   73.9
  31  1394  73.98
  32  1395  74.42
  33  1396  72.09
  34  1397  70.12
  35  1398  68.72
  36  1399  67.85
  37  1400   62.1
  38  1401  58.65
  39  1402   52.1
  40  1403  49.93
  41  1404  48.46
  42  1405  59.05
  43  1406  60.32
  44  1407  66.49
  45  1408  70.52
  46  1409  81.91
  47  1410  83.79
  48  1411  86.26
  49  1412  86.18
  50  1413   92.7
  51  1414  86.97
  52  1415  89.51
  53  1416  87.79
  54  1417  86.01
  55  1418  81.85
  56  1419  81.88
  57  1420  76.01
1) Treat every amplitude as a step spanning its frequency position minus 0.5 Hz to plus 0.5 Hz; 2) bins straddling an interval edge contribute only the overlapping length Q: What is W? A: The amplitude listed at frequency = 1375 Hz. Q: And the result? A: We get 80.04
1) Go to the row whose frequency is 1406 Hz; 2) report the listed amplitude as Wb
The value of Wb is 60.32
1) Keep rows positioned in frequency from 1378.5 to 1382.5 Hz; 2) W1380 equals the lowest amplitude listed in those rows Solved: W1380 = 84.27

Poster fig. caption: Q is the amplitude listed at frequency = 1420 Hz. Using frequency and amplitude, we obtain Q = 76.01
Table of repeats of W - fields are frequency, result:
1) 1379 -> 84.27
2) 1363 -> 73.98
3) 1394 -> 73.98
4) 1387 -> 83.65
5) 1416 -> 87.79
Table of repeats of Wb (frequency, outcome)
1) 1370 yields 73.28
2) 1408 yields 70.52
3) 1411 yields 86.26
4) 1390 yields 74.35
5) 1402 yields 52.1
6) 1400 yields 62.1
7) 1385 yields 86.2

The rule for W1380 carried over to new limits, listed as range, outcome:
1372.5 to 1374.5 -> 75.84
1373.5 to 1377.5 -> 78.11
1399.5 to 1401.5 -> 58.65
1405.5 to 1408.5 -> 60.32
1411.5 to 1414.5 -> 86.18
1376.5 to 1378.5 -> 79.58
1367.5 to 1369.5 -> 71.89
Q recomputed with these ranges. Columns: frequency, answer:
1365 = 67.35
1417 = 86.01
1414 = 86.97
